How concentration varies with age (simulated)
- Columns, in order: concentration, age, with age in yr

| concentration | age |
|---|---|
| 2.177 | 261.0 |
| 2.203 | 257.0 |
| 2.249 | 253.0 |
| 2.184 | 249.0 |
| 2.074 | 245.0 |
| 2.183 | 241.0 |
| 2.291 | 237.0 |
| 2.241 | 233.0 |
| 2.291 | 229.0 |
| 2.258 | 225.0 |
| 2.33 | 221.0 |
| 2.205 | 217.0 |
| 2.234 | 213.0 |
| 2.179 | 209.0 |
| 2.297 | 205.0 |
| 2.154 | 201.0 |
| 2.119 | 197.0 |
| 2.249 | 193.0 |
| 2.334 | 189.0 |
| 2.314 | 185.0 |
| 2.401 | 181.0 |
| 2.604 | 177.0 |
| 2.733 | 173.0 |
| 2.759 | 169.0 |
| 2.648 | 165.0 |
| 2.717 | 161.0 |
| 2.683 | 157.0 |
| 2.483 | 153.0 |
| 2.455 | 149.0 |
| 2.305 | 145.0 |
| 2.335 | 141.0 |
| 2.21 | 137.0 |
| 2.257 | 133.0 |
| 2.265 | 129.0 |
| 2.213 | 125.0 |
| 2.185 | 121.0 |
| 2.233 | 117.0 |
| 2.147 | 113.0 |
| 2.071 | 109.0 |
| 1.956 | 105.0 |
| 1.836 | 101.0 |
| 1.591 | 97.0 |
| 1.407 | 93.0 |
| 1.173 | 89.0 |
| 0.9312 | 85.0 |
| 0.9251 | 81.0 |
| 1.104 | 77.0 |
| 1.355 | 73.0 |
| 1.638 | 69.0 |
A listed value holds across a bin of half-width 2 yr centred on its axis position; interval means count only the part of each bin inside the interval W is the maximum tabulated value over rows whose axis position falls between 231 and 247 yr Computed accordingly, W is 2.291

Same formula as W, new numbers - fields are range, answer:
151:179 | 2.759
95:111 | 2.071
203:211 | 2.297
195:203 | 2.154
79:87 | 0.9312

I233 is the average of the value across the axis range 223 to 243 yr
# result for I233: 2.25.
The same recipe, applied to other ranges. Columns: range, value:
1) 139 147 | 2.32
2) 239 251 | 2.15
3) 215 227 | 2.26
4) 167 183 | 2.62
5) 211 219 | 2.22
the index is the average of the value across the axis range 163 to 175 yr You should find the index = 2.71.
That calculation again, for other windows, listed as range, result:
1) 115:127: 2.21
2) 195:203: 2.14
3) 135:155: 2.36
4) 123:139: 2.24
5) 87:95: 1.29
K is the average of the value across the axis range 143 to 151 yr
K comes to 2.38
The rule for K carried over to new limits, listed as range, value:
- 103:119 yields 2.1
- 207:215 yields 2.21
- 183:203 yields 2.23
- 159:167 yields 2.68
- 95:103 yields 1.71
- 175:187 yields 2.44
